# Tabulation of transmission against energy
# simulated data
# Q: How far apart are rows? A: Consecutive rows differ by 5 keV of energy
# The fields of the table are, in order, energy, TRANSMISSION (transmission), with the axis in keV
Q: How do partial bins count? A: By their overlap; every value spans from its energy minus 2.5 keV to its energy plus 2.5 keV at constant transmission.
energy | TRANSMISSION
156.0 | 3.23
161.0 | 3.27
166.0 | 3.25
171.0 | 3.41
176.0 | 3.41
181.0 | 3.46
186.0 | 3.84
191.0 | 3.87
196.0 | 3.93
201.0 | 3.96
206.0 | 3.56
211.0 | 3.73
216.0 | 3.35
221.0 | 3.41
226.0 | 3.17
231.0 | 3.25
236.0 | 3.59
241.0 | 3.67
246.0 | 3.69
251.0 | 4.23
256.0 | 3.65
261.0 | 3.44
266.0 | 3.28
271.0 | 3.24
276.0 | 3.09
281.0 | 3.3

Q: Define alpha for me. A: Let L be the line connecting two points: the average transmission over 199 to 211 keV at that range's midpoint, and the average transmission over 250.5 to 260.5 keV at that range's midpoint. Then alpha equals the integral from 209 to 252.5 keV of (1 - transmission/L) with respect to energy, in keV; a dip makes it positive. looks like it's 2.5 keV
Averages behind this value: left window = 3.75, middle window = 3.55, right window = 3.78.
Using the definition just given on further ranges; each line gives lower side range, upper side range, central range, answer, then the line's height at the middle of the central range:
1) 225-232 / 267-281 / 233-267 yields -4.8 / 3.21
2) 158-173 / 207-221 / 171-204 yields -3.0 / 3.4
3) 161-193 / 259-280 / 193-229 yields -1.7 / 3.42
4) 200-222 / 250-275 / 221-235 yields 1.1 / 3.56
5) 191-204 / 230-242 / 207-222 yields 0.9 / 3.74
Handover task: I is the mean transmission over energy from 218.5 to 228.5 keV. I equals 3.29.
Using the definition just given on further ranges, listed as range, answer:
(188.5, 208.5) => 3.83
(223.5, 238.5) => 3.34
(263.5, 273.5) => 3.26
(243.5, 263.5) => 3.75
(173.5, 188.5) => 3.57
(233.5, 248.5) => 3.65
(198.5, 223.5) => 3.6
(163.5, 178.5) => 3.36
